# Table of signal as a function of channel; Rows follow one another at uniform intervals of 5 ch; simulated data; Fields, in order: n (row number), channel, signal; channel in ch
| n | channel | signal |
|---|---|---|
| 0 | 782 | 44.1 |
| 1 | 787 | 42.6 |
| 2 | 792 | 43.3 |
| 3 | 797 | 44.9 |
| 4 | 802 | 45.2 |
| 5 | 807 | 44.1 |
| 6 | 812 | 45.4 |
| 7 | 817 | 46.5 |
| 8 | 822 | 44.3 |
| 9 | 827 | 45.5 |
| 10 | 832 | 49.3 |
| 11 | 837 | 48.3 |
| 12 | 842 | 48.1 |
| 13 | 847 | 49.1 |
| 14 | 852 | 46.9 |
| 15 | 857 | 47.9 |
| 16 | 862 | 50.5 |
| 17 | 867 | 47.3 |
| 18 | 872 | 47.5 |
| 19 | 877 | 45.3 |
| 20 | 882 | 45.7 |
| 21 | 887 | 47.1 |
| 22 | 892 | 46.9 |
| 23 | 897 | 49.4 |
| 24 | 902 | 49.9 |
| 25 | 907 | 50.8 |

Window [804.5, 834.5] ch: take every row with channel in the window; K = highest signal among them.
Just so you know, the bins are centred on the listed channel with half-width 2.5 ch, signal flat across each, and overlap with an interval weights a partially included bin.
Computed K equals 49.3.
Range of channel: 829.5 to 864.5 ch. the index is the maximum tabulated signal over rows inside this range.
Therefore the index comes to 50.5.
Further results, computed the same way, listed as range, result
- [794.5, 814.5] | 45.4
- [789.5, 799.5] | 44.9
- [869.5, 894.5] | 47.5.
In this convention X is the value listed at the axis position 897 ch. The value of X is 49.4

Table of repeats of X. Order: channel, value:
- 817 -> 46.5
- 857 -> 47.9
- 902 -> 49.9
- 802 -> 45.2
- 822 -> 44.3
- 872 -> 47.5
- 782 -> 44.1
